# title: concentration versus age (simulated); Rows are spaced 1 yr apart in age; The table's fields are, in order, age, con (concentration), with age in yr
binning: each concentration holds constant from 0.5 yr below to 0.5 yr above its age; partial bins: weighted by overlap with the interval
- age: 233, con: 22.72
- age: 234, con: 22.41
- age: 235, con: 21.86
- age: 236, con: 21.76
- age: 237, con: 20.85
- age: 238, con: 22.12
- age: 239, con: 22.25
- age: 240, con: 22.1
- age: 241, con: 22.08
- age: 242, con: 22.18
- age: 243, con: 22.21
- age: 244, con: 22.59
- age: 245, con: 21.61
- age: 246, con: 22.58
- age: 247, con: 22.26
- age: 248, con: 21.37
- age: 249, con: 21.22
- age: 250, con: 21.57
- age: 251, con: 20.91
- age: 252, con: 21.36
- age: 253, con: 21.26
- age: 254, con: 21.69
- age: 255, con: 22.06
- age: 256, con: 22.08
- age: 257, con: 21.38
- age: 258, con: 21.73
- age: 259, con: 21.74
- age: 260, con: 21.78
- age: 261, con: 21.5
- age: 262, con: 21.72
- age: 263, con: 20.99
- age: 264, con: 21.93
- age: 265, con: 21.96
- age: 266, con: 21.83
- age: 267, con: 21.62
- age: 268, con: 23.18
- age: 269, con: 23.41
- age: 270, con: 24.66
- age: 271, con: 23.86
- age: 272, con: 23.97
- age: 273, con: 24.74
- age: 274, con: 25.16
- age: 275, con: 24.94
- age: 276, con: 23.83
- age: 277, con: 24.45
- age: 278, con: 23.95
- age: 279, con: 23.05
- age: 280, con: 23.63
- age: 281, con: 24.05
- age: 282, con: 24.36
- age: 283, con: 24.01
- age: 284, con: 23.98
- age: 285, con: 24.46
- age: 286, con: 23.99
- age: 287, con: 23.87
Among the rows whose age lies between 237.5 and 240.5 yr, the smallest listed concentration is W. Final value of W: 22.1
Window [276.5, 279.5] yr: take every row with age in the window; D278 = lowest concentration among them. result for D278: 23.05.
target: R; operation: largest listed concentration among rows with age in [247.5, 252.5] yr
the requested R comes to 21.57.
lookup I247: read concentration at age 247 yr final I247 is 22.26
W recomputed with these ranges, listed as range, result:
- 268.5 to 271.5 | 23.41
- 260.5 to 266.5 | 20.99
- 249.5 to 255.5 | 20.91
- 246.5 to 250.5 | 21.22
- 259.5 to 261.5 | 21.5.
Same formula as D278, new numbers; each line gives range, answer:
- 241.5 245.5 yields 21.61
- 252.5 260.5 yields 21.26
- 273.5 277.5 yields 23.83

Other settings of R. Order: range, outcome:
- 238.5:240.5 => 22.25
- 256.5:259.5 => 21.74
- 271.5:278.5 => 25.16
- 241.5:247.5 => 22.59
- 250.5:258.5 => 22.08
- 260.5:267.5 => 21.96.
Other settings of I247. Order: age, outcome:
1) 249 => 21.22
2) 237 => 20.85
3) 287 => 23.87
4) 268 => 23.18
